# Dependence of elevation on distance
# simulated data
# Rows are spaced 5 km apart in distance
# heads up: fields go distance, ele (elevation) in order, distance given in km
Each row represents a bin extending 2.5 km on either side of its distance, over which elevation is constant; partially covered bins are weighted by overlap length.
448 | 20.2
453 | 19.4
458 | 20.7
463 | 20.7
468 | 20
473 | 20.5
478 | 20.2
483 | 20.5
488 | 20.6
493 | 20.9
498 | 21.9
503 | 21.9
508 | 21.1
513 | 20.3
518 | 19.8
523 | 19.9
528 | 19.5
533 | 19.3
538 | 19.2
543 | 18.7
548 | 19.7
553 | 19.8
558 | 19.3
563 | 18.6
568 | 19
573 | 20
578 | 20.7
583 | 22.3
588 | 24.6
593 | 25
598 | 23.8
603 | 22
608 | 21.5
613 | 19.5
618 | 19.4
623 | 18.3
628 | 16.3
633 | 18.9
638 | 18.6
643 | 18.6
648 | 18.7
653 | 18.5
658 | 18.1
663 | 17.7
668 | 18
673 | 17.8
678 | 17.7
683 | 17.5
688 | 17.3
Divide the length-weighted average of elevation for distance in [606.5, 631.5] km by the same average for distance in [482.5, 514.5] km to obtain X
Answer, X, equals 0.9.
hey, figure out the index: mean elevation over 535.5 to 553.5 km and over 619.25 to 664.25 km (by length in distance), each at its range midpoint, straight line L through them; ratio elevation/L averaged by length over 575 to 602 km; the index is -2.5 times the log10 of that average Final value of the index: -0.23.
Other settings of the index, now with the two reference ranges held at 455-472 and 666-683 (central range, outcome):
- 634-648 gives -0.026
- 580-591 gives -0.232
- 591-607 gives -0.240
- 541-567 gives 0.005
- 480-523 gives -0.045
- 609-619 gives -0.069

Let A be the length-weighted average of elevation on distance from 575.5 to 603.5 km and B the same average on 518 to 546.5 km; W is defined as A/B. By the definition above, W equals 1.19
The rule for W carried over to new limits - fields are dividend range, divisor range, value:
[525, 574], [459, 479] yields 0.95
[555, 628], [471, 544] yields 1.03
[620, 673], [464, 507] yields 0.87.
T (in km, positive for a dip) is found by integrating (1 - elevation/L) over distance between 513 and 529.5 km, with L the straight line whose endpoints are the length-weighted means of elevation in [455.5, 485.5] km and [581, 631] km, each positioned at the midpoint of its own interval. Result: 0.7 km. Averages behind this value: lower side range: 20.4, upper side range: 21.2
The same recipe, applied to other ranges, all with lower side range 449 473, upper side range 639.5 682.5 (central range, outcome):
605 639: -0.8 km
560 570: 0.2 km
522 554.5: 0.0 km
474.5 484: -0.1 km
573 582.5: -0.9 km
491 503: -1.0 km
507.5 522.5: -0.4 km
